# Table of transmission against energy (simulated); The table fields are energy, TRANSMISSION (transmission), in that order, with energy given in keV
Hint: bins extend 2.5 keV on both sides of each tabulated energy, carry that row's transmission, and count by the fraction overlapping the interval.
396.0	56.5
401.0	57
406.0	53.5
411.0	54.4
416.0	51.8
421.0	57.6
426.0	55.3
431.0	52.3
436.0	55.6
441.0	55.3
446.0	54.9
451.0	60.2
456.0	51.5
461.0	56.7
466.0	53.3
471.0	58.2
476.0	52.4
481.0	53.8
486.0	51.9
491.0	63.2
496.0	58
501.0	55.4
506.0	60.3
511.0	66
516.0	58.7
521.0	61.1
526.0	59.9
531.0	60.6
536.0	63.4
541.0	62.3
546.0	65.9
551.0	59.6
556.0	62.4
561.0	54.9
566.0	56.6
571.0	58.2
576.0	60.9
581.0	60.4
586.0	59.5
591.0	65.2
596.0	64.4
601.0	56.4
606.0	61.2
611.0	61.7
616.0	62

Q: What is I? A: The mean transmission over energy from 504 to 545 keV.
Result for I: 61.7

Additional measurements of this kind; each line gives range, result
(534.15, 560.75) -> 62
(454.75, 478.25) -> 54.6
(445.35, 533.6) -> 57.6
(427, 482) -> 55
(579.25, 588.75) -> 60.1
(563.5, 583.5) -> 59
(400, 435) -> 54.5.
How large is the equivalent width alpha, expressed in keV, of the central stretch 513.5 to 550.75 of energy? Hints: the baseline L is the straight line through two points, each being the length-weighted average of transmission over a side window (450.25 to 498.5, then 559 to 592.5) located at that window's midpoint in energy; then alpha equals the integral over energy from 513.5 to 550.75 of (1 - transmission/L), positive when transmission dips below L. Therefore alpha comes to -2.4 keV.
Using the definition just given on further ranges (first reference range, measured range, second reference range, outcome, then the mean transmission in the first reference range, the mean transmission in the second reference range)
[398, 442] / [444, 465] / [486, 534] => 0.4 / 54.8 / 59.9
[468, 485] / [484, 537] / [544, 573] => -3.0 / 54.5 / 59.5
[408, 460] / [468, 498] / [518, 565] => 0.8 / 54.9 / 61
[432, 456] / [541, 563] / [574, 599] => -0.2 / 55.7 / 62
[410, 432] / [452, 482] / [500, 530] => 1.4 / 54.4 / 60.5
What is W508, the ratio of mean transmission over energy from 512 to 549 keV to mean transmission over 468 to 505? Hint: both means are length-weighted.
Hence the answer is 1.10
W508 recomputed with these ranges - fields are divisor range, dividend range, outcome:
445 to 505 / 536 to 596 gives 1.09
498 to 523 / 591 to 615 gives 1.02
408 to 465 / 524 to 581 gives 1.10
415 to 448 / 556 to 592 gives 1.08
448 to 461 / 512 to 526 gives 1.08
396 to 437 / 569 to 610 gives 1.11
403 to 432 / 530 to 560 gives 1.14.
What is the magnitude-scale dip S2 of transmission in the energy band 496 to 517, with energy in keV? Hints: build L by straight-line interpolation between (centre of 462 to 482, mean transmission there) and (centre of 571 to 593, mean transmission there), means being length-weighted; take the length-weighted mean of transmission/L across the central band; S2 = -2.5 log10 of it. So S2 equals -0.06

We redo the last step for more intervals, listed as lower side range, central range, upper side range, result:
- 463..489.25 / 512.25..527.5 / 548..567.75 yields -0.071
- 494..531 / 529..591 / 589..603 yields 0.010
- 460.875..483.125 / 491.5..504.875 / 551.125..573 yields -0.044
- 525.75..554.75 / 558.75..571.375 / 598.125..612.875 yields 0.091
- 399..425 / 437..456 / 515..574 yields 0.005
